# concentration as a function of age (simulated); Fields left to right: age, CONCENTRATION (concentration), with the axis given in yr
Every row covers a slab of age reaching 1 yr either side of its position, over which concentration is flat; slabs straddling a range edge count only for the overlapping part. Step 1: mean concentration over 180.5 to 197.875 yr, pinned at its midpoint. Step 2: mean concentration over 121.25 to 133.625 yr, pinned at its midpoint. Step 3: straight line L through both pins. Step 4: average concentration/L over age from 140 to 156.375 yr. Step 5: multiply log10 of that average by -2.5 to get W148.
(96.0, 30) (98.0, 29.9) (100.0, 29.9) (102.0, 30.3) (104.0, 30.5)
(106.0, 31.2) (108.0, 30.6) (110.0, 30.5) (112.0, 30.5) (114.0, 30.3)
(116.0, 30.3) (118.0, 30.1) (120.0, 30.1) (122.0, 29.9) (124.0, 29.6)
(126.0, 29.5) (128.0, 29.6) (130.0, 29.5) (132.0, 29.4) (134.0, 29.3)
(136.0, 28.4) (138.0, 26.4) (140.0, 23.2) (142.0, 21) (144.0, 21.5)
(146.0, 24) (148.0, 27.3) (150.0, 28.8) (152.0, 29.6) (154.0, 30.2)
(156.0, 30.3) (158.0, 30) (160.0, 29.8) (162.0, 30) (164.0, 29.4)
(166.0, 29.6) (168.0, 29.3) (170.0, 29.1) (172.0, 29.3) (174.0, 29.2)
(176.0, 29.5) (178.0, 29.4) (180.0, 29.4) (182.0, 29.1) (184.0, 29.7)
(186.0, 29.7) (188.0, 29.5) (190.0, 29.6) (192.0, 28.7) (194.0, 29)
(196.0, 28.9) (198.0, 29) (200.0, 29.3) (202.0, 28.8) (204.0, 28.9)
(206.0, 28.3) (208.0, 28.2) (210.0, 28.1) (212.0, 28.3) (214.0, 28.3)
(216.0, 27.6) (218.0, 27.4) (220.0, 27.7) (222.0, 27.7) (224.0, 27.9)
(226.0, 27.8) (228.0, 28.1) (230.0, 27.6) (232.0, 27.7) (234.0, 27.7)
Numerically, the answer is 0.13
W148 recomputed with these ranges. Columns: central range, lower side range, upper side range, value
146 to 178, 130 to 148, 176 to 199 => -0.07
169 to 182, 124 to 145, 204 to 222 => -0.07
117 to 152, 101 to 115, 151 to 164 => 0.10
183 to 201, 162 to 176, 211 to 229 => -0.02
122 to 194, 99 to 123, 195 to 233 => 0.03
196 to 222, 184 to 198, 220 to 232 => 0.01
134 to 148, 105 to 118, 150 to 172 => 0.21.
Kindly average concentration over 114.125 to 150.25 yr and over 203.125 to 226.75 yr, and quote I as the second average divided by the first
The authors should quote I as 1.0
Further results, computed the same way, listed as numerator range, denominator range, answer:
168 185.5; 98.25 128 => 0.97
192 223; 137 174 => 1.02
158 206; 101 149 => 1.03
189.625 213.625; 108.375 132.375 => 0.96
